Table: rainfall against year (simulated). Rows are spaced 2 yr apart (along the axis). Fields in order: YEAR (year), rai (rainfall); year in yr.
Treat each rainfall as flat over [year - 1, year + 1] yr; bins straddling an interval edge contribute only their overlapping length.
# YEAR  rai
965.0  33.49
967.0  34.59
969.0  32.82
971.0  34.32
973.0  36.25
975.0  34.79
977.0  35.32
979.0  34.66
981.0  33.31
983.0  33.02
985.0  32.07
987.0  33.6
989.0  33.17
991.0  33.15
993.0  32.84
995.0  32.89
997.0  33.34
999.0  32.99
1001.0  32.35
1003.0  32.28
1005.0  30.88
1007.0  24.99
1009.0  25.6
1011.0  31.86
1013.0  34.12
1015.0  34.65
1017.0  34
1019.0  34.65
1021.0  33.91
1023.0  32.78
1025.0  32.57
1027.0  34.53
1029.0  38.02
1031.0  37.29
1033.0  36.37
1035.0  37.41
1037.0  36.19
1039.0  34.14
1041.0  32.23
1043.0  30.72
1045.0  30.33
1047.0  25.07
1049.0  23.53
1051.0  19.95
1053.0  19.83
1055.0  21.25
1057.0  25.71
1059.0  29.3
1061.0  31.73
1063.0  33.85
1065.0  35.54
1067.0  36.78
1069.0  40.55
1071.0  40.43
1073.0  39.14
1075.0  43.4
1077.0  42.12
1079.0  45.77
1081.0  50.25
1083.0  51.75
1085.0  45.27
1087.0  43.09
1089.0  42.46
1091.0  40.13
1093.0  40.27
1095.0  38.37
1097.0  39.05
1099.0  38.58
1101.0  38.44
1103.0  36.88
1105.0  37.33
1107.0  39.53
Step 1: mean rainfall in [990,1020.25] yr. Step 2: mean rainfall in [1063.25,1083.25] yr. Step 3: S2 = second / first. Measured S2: 1.3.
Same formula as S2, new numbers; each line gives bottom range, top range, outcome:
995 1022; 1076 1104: 1.32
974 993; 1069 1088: 1.32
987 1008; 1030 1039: 1.14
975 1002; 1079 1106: 1.25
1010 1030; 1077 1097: 1.28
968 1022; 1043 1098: 1.10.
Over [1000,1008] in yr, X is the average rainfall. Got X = 30.1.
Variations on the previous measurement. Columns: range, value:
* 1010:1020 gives 33.9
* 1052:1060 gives 24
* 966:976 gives 34.6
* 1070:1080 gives 42.2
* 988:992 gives 33.2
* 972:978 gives 35.5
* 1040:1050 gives 28.4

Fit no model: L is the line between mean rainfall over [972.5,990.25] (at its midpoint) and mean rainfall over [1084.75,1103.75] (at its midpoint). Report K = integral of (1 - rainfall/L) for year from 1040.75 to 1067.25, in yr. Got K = 6.99 yr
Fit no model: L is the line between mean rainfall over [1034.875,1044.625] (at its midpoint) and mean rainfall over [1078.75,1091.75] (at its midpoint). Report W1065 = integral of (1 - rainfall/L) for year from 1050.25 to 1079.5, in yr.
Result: 5.1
